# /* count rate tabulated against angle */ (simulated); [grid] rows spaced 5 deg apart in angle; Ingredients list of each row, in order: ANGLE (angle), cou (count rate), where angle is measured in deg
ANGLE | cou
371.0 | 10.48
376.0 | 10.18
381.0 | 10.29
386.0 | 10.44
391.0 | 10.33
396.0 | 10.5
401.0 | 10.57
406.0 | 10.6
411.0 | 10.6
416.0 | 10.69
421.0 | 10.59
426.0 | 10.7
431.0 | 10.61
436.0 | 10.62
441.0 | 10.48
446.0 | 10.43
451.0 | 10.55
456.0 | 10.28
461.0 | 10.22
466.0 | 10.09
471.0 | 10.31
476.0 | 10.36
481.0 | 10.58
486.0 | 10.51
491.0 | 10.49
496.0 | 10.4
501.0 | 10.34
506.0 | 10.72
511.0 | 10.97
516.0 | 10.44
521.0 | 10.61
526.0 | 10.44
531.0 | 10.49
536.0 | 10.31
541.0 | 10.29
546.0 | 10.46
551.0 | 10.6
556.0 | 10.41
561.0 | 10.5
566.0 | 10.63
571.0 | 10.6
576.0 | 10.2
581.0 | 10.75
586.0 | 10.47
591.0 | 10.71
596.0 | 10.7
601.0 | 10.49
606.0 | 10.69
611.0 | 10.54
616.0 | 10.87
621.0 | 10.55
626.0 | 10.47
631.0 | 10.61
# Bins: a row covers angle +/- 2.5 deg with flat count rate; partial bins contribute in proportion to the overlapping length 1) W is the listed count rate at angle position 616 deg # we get 10.87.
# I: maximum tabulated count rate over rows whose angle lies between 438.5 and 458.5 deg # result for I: 10.55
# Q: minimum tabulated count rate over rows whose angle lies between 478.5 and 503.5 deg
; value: 10.34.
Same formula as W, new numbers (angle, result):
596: 10.7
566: 10.63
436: 10.62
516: 10.44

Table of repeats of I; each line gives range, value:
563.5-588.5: 10.75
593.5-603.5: 10.7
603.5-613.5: 10.69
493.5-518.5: 10.97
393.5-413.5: 10.6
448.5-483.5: 10.58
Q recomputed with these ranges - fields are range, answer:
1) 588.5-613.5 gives 10.49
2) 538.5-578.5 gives 10.2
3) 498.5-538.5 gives 10.31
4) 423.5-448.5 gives 10.43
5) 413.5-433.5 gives 10.59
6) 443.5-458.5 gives 10.28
